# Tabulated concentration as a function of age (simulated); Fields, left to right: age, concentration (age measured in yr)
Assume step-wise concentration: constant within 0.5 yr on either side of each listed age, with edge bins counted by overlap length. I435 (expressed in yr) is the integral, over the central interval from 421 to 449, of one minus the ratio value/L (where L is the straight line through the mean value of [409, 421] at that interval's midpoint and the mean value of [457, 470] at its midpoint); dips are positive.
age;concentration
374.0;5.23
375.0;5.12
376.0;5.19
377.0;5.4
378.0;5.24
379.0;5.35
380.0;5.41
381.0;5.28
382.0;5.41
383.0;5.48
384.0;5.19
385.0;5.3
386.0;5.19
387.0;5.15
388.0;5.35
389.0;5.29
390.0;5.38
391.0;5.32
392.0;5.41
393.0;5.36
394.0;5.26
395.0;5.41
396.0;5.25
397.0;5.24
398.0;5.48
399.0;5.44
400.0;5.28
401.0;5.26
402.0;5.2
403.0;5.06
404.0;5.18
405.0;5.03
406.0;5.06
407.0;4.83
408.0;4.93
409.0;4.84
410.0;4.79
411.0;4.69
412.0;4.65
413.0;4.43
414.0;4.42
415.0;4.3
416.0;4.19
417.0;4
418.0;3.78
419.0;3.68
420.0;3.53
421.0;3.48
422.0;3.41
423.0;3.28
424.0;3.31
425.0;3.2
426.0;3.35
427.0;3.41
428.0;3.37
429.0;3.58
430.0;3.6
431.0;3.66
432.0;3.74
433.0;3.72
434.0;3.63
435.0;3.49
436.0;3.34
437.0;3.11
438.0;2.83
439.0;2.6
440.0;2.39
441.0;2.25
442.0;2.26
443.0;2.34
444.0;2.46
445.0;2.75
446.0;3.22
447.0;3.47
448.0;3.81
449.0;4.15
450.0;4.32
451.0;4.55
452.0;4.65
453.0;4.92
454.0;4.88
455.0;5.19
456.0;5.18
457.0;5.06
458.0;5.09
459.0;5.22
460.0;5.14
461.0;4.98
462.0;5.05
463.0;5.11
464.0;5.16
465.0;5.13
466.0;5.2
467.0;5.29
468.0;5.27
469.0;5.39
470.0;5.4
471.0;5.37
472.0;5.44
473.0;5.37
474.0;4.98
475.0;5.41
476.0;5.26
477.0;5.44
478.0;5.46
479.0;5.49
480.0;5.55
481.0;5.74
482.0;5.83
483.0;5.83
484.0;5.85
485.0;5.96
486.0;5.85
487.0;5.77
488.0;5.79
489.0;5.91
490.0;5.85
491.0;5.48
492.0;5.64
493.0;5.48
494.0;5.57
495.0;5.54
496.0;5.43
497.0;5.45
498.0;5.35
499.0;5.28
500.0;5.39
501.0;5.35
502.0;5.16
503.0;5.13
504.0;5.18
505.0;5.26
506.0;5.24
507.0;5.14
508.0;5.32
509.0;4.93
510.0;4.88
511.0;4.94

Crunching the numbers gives 8.6 yr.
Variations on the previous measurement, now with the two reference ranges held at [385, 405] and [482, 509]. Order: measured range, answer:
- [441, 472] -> 5.2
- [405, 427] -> 5.0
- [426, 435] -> 3.0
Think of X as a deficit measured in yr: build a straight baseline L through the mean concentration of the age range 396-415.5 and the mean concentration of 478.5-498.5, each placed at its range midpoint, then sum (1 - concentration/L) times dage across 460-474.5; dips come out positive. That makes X 0.7 yr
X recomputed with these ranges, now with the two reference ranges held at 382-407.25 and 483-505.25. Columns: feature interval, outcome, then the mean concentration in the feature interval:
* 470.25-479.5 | 0.2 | 5.36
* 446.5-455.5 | 1.6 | 4.44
